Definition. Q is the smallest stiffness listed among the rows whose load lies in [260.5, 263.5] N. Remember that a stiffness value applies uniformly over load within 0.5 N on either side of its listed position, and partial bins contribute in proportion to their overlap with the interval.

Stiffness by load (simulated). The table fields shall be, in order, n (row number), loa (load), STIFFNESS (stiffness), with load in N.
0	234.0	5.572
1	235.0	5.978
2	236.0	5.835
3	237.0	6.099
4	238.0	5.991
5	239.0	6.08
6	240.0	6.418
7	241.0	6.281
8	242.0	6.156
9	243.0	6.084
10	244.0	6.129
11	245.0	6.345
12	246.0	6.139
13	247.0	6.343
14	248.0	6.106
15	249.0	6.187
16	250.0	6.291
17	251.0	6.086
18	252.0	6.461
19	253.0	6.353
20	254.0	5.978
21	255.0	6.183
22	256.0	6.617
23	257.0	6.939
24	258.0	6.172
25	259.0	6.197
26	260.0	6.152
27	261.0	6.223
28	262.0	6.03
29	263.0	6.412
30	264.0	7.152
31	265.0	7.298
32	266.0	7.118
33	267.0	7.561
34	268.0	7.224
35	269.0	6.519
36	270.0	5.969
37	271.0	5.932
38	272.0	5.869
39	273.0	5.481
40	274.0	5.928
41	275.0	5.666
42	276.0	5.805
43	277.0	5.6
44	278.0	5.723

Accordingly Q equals 6.03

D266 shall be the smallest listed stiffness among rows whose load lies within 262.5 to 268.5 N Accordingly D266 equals 6.412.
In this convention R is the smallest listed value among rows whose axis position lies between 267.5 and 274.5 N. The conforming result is 5.481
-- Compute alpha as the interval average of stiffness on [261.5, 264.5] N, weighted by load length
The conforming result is 6.53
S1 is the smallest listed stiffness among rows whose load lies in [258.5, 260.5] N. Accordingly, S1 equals 6.152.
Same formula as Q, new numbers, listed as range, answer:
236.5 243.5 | 5.991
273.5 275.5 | 5.666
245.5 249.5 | 6.106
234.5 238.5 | 5.835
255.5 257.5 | 6.617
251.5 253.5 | 6.353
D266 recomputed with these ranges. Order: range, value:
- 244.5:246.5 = 6.139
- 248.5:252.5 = 6.086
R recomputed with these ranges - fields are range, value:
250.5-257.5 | 5.978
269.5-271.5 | 5.932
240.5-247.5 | 6.084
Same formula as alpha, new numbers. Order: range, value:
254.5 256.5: 6.4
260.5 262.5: 6.13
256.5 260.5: 6.37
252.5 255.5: 6.17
